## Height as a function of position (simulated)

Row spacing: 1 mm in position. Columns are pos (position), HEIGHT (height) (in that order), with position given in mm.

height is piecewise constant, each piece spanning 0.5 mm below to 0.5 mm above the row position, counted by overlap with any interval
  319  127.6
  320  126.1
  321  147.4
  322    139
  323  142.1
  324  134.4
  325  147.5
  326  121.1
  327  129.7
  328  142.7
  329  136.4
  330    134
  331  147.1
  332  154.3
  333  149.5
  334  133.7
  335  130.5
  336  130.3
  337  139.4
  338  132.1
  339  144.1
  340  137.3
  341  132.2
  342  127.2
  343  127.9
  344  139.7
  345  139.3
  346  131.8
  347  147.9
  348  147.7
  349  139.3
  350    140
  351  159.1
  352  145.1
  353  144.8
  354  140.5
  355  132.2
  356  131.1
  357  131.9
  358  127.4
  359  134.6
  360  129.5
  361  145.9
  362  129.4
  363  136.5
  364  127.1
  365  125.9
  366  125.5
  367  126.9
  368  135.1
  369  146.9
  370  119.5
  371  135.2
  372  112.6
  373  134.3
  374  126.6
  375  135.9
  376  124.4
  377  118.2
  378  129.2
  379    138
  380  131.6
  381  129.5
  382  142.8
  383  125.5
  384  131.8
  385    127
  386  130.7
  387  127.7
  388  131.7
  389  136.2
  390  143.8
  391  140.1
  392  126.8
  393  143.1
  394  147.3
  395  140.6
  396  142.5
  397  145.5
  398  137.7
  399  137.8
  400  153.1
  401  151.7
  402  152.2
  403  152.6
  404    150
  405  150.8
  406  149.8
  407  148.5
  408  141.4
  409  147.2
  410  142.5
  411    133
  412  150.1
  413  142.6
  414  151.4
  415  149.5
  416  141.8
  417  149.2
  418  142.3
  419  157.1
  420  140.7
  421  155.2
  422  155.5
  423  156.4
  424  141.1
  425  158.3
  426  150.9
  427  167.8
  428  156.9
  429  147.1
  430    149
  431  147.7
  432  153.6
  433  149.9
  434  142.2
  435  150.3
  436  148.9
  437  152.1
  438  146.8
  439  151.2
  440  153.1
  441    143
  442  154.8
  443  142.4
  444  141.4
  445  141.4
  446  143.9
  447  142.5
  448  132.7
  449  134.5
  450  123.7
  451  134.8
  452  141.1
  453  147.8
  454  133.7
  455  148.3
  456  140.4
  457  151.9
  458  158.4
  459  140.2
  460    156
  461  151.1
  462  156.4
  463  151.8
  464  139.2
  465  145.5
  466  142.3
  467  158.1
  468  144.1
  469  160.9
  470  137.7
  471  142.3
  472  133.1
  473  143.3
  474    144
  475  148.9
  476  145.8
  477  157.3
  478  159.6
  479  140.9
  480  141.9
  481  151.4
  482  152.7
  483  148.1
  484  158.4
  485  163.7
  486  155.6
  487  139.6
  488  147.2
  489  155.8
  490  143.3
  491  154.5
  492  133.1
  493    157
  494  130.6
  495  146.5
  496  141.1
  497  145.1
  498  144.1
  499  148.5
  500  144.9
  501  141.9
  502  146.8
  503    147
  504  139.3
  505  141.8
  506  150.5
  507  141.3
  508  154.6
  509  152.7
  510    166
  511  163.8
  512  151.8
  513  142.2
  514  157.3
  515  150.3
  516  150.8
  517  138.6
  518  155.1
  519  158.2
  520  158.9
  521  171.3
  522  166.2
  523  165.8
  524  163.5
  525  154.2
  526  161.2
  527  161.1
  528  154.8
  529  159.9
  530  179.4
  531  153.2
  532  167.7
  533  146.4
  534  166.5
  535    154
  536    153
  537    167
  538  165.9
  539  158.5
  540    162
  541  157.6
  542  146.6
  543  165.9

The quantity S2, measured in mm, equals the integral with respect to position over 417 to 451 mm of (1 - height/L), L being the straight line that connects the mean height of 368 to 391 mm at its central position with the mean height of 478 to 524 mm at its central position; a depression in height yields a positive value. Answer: -1.90 mm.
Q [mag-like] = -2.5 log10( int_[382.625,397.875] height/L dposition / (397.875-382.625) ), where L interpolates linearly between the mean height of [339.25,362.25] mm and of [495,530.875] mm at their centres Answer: 0.04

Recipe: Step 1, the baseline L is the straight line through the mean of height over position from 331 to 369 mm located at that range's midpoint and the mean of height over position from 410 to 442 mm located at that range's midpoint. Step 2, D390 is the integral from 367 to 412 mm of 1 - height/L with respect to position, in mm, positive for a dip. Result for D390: 1.88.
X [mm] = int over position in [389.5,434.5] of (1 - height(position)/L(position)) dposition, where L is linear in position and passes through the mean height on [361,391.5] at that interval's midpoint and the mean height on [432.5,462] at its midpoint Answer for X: -3.0 mm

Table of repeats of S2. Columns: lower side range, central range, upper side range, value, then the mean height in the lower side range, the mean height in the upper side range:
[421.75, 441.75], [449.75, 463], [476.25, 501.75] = 0.4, 151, 148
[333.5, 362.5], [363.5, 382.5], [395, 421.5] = 1.5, 137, 147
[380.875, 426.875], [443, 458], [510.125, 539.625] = 0.9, 144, 159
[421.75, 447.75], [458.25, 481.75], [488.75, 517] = 0.1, 149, 148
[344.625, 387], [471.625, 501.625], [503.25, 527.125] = 0.7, 134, 155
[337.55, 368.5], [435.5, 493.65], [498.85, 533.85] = 0.8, 136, 155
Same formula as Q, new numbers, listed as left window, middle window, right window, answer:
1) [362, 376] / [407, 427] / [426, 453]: -0.06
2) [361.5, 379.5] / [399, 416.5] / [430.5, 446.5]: -0.06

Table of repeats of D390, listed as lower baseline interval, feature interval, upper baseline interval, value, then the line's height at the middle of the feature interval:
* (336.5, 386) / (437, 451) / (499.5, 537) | 0.2 mm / 145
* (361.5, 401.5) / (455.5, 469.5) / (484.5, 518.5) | -0.6 mm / 144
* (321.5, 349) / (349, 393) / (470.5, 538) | 2.4 mm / 141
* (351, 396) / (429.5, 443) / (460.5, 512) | -0.7 mm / 142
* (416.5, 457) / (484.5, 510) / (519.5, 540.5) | 1.5 mm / 156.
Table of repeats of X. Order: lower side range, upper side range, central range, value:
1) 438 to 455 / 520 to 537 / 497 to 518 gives 1.0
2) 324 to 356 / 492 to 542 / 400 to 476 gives 0.0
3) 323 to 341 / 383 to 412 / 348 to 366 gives 0.3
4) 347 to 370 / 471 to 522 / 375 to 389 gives 0.8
